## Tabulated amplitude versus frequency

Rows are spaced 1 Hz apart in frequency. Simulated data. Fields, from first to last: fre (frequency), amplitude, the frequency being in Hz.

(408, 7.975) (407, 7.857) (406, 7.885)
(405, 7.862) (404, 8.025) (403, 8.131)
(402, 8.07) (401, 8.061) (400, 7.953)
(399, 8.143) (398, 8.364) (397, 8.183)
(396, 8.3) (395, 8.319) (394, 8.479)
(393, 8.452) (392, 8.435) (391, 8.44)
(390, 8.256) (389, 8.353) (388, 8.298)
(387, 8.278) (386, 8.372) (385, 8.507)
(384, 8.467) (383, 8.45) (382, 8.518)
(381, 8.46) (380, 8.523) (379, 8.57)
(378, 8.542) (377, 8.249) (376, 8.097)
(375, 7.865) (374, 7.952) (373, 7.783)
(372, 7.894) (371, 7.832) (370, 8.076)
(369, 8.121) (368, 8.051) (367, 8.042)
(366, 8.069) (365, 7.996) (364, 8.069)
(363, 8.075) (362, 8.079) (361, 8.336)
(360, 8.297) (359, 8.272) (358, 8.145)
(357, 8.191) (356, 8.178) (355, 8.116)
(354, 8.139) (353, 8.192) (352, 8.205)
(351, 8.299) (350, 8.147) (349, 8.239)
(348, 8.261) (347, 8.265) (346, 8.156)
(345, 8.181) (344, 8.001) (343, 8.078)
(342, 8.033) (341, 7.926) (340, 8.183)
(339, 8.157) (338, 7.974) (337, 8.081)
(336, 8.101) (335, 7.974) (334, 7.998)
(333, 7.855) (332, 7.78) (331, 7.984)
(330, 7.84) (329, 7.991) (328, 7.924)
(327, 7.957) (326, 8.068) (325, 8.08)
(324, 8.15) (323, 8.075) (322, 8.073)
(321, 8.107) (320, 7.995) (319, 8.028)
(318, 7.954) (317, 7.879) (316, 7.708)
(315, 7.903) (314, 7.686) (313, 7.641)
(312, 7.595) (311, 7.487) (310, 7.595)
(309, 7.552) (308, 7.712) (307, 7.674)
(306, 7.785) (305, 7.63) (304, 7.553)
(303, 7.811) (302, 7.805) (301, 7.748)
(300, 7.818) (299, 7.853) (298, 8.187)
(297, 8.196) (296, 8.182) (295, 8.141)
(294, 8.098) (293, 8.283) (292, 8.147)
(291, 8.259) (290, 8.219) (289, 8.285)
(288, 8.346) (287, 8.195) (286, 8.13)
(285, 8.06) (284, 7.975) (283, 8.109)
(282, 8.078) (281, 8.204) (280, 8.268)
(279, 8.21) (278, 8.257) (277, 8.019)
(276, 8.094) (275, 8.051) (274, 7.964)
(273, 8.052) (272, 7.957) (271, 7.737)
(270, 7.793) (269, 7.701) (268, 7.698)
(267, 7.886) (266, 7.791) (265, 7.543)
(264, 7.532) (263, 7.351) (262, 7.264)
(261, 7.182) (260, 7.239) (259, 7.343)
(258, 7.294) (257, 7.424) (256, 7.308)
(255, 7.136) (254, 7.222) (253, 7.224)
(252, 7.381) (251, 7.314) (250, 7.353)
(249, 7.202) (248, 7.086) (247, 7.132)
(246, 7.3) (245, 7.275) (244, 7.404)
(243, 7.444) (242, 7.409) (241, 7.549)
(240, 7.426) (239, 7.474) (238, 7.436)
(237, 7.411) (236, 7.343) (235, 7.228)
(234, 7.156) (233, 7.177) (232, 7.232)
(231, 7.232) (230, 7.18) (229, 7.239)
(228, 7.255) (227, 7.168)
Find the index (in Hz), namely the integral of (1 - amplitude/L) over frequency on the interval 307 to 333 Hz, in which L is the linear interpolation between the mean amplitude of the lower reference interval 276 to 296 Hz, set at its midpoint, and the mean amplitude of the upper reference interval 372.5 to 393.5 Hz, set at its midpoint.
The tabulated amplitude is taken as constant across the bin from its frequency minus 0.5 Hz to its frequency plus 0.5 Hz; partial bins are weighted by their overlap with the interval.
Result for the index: 1.14 Hz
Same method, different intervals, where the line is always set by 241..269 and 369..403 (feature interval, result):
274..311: -1.87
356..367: -0.08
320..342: -0.36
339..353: -0.30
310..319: 0.04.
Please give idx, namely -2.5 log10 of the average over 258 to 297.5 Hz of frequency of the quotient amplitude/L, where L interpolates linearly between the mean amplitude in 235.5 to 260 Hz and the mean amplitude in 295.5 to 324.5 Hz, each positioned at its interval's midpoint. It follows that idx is -0.05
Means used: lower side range 7.33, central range 7.94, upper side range 7.84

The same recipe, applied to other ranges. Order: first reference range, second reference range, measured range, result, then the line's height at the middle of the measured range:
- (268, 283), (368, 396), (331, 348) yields 0.02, 8.17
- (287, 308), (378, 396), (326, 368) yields 0.02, 8.23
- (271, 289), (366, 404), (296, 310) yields 0.05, 8.14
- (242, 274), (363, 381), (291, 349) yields -0.02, 7.81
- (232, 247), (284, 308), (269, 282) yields -0.04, 7.77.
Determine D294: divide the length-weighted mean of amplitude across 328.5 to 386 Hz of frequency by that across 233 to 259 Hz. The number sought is 1.11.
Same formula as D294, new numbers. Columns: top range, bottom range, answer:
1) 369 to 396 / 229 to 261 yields 1.14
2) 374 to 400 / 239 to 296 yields 1.08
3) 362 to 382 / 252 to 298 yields 1.04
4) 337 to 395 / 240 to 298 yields 1.06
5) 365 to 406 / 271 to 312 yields 1.03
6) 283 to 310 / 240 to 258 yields 1.09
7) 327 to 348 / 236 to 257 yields 1.10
